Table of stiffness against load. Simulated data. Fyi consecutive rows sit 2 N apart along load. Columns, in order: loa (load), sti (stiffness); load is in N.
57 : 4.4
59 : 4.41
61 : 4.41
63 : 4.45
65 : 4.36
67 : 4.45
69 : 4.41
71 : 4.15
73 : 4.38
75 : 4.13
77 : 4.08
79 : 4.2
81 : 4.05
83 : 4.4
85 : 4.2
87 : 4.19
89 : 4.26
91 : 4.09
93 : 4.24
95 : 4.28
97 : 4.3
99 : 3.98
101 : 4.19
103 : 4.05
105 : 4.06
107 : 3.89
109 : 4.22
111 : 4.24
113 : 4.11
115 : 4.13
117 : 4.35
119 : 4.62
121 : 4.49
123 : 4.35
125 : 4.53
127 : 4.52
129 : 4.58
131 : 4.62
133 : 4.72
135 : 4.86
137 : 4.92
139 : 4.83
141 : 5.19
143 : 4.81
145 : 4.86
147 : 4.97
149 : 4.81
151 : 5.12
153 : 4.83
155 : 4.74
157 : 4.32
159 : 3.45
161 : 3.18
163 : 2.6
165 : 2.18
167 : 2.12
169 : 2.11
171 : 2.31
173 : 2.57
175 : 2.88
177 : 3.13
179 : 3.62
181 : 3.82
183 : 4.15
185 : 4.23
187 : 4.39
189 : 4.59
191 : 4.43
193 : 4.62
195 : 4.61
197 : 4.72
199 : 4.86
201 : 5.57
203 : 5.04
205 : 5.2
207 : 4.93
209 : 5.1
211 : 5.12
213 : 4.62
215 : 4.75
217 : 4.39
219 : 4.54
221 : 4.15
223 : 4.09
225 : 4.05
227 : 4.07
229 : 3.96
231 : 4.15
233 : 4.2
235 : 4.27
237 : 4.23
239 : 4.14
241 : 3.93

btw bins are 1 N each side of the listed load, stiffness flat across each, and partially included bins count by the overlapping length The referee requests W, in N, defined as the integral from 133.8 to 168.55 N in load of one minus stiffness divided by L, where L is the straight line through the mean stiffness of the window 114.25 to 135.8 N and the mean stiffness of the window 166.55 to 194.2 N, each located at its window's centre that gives -0.9 N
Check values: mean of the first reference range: 4.53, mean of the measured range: 4.19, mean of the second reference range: 3.53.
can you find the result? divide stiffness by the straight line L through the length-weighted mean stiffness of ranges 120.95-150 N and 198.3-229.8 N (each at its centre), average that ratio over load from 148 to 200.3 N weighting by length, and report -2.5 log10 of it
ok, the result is 0.232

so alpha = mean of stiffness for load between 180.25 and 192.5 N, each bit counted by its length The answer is 4.29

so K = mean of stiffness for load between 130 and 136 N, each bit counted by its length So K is 4.73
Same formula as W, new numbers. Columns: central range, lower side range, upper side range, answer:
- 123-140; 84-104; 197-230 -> -1.4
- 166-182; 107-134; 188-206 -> 6.4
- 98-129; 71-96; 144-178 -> -2.5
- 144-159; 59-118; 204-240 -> -1.4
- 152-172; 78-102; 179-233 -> 5.5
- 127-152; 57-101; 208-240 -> -3.1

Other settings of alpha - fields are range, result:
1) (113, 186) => 4.04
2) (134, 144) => 4.92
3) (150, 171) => 3.41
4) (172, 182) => 3.2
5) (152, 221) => 4.05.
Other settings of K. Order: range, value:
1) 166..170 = 2.12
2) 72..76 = 4.25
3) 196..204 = 5.05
